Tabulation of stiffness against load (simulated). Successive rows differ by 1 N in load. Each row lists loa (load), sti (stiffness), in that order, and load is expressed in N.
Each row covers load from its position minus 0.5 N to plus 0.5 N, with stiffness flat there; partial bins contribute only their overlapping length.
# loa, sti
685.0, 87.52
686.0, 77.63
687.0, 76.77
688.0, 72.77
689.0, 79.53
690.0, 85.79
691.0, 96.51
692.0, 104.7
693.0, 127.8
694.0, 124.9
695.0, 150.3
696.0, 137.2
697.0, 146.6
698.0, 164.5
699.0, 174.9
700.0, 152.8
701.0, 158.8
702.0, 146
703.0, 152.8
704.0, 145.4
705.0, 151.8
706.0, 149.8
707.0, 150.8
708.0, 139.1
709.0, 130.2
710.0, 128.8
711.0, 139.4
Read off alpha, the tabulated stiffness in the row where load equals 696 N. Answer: 137.2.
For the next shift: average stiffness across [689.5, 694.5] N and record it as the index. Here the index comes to 108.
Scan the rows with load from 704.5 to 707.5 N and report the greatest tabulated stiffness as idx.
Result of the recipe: 151.8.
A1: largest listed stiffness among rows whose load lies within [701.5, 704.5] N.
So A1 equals 152.8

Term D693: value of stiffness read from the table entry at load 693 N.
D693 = 127.8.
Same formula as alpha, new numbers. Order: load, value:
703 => 152.8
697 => 146.6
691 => 96.51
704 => 145.4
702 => 146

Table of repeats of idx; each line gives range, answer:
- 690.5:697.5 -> 150.3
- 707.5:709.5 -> 139.1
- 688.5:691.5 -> 96.51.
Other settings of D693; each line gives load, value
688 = 72.77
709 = 130.2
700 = 152.8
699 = 174.9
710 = 128.8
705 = 151.8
